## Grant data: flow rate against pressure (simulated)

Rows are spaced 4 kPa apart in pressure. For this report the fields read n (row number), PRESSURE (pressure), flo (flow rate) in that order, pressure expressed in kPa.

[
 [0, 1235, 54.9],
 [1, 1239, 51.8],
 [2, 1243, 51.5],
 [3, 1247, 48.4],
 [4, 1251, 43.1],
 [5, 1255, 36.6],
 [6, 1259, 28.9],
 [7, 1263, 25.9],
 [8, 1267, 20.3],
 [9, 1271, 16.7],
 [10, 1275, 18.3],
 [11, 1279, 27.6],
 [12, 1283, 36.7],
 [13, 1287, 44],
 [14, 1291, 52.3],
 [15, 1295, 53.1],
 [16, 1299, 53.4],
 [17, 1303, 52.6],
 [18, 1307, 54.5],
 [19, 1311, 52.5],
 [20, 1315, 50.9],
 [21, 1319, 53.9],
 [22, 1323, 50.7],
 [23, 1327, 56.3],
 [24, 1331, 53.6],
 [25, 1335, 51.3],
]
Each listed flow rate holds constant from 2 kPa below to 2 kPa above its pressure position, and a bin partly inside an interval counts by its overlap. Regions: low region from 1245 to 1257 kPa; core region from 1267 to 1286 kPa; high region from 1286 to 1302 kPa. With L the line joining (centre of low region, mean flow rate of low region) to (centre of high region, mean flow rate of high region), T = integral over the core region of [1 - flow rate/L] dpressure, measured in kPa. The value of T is 9.0 kPa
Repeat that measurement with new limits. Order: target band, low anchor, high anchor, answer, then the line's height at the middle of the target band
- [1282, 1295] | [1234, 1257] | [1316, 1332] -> 1.15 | 50.7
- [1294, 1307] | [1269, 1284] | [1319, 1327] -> -4.84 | 38.9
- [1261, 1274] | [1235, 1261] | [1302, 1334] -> 7.22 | 46.7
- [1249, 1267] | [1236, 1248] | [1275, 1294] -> 5.60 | 46.4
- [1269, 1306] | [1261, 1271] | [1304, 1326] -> -3.24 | 35.4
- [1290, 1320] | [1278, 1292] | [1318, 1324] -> -3.96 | 46.9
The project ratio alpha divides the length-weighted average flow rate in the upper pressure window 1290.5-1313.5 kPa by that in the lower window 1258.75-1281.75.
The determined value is 2.31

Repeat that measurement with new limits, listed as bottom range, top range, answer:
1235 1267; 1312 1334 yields 1.31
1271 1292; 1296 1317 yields 1.59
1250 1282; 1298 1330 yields 1.97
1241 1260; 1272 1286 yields 0.66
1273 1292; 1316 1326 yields 1.51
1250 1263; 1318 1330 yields 1.57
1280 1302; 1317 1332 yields 1.14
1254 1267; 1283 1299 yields 1.71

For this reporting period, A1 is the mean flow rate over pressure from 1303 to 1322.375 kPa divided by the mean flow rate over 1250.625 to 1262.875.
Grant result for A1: 1.6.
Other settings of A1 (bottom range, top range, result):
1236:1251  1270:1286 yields 0.53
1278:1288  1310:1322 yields 1.45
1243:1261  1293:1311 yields 1.31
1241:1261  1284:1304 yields 1.21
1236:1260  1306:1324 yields 1.18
